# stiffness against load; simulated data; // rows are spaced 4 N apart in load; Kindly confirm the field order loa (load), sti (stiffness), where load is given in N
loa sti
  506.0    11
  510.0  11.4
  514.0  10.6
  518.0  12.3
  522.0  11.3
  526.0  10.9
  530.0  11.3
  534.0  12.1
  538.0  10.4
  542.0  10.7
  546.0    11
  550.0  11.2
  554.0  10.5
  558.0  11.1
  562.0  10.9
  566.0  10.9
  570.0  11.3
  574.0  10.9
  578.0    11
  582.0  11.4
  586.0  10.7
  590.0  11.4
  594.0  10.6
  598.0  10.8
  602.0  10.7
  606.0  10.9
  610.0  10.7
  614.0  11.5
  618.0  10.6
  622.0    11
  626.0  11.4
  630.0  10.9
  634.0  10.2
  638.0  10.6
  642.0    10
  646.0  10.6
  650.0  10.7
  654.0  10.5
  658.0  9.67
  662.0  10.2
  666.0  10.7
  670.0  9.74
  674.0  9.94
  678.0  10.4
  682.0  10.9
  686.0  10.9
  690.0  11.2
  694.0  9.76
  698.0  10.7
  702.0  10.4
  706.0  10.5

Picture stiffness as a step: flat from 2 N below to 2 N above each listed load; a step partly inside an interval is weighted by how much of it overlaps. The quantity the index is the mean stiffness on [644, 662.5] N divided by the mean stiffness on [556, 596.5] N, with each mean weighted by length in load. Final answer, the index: 0.9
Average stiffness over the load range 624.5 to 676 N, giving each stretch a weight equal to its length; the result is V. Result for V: 10.4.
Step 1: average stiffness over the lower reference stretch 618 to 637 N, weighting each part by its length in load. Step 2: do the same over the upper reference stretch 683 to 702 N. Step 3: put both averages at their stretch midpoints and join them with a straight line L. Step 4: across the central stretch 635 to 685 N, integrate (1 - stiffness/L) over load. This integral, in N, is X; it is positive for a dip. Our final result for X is 1.8 N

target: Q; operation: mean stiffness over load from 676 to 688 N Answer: 10.7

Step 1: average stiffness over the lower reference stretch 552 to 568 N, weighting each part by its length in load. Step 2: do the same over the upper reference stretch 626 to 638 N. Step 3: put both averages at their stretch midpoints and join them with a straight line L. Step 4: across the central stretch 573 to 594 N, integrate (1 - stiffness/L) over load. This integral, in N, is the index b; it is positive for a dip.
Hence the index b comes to -0.5 N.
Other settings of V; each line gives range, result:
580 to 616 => 11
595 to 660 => 10.7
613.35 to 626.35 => 11.1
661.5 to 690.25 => 10.5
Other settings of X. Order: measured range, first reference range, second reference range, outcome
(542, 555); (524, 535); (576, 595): 0.4 N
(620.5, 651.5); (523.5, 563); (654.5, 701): -0.3 N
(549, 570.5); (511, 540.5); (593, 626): 0.3 N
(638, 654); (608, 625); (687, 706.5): 0.5 N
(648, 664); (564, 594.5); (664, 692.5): 0.6 N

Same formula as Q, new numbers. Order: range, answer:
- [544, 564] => 10.9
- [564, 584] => 11.1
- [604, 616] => 11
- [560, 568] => 10.9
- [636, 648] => 10.4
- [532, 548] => 11.1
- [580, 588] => 11.1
